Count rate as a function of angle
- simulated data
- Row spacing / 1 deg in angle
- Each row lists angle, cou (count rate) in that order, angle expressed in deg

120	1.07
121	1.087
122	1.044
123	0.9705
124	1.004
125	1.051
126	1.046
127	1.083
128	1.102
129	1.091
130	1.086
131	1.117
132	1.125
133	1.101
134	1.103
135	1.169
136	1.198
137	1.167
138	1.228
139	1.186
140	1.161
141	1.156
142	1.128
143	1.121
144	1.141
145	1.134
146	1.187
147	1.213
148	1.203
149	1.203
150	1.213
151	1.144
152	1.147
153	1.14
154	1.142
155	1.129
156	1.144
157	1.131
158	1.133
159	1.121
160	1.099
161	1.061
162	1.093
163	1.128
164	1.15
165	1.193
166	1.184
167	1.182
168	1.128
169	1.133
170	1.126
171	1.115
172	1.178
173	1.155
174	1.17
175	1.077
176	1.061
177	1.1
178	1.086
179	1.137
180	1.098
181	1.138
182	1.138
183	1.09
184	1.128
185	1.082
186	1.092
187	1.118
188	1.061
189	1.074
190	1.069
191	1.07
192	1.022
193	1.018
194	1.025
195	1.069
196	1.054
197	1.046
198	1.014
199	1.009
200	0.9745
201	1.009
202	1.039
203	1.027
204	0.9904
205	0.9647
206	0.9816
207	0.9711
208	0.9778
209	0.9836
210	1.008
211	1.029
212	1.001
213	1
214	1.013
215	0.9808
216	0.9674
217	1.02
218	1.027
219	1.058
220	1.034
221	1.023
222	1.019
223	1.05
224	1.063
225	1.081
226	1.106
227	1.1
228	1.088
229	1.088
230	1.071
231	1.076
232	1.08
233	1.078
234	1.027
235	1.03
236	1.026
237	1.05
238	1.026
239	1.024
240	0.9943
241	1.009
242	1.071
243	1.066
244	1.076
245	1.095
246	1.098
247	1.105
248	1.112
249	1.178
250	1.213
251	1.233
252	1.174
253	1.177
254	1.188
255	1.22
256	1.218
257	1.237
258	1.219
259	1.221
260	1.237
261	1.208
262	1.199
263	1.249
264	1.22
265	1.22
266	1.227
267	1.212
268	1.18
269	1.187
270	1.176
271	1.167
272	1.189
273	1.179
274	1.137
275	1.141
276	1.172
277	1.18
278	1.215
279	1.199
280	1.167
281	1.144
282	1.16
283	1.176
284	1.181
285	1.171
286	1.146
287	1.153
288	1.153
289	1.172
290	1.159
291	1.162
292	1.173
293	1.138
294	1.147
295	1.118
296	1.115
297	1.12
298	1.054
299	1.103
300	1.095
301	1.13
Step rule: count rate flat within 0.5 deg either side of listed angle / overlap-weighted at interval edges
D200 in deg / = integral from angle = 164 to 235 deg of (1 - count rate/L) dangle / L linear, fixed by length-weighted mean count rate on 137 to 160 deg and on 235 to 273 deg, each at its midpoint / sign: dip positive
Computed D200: 5.6 deg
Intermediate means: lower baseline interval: 1.16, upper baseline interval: 1.15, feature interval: 1.06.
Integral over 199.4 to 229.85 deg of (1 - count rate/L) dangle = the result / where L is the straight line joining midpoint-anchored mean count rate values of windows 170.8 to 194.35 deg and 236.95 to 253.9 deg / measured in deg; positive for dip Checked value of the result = 2.13 deg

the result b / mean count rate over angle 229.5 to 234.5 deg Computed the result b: 1.07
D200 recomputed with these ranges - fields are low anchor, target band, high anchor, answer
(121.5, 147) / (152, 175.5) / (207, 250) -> -0.84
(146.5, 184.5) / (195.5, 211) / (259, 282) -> 2.04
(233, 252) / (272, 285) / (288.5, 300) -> -0.65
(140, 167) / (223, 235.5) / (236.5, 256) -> 0.53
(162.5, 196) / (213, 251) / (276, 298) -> 2.38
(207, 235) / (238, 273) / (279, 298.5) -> -2.17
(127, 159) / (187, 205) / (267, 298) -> 1.86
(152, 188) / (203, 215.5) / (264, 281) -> 1.68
